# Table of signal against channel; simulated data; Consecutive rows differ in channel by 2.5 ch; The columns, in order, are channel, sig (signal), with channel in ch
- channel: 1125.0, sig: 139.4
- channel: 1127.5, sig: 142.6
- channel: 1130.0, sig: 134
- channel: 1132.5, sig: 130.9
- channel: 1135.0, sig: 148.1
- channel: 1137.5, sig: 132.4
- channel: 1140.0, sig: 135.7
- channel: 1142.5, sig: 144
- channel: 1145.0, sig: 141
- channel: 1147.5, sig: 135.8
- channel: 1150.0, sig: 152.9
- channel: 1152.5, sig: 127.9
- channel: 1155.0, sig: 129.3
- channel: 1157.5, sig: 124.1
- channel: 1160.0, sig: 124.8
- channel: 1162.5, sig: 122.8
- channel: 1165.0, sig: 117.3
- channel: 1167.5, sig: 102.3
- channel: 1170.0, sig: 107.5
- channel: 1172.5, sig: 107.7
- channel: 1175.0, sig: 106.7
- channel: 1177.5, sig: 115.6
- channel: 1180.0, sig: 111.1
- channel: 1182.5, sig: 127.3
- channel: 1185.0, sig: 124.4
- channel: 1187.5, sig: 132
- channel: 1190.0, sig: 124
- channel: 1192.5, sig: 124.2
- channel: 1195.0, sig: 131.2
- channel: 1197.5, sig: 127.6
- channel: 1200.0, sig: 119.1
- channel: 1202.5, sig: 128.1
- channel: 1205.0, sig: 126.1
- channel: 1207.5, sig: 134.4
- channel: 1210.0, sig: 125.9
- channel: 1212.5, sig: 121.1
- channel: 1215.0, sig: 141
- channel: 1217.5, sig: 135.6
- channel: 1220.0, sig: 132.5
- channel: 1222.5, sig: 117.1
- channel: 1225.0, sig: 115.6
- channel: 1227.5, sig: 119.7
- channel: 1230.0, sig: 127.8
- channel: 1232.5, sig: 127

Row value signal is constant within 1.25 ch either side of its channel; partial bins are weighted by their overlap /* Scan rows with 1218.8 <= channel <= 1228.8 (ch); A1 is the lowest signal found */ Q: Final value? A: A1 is 115.6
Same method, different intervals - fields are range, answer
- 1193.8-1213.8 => 119.1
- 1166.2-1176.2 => 102.3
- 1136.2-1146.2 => 132.4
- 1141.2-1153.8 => 127.9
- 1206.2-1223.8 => 117.1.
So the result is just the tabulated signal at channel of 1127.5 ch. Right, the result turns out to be 142.6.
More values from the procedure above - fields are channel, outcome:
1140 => 135.7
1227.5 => 119.7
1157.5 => 124.1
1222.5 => 117.1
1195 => 131.2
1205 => 126.1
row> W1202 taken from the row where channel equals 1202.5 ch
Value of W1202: 128.1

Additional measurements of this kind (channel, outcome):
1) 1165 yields 117.3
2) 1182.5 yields 127.3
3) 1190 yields 124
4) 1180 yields 111.1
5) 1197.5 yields 127.6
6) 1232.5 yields 127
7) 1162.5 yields 122.8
